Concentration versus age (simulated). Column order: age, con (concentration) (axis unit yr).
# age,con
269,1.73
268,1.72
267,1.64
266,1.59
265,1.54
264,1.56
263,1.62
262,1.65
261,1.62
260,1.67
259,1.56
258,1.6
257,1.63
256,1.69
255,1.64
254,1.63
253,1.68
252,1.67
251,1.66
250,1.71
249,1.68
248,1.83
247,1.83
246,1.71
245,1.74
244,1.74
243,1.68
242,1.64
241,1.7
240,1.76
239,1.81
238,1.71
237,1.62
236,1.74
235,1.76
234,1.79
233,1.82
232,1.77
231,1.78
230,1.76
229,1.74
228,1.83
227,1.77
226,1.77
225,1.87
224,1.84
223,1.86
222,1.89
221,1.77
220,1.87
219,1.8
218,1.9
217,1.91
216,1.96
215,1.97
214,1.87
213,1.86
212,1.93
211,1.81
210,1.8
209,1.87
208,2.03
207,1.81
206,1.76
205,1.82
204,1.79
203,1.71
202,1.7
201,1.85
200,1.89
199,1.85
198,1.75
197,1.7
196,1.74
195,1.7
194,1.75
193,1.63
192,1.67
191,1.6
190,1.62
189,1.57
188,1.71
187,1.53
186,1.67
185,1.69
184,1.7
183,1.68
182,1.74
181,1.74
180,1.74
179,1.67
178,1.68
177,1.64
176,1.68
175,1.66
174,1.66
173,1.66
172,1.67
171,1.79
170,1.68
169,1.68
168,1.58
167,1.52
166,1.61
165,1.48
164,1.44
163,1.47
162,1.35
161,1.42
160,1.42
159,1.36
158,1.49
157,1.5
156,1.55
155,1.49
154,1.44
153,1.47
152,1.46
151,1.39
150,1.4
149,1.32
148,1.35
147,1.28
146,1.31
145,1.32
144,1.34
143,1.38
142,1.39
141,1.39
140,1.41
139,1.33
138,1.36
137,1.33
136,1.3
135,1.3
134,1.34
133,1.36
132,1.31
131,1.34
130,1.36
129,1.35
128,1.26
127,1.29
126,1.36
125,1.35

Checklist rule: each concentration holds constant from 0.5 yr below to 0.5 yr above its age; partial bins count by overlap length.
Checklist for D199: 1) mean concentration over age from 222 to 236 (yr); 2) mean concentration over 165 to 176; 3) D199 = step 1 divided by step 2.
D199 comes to 1.09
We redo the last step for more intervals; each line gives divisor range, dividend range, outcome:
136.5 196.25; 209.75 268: 1.14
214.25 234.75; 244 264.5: 0.91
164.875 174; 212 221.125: 1.15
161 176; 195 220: 1.16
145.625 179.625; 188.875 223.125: 1.19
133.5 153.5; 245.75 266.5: 1.22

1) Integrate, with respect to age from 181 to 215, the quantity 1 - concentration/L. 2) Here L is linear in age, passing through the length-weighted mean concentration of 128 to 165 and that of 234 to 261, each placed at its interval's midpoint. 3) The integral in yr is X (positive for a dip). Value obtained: -4.6 yr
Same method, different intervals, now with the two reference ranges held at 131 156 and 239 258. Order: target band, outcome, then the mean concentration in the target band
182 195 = -1.3 yr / 1.66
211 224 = -2.2 yr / 1.88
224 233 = -0.8 yr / 1.79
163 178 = -1.7 yr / 1.62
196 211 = -2.4 yr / 1.81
